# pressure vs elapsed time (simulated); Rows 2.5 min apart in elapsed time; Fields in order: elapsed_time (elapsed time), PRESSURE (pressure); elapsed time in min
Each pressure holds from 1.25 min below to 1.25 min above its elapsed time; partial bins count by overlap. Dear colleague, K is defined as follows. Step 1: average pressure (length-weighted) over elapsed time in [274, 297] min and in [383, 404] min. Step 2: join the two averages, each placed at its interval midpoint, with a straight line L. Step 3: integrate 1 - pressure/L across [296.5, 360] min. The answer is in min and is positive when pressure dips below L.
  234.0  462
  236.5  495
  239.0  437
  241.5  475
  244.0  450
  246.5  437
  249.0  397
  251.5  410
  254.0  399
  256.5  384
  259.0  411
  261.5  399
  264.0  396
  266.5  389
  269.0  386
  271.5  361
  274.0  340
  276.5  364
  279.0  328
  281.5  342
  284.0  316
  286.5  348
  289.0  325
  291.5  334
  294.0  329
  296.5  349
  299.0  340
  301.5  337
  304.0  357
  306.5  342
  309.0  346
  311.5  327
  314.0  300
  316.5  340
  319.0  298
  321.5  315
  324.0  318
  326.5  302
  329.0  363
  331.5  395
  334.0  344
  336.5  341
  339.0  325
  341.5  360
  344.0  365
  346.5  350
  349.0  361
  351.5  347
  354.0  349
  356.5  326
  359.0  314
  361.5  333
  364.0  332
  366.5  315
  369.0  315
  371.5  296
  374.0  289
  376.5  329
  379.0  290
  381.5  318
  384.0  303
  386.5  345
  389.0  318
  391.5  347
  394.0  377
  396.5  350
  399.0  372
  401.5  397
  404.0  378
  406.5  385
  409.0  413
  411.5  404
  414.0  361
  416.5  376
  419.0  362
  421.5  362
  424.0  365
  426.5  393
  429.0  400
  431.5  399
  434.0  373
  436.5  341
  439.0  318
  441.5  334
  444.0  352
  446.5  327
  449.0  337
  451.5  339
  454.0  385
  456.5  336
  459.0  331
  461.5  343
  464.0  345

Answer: 0.9 min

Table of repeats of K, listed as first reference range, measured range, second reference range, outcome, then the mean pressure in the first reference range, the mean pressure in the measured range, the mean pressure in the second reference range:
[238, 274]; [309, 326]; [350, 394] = 2.1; 407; 318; 323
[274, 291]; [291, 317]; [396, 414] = 0.7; 337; 336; 385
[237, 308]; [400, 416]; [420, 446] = -1.1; 376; 389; 363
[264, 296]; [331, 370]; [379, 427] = 1.7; 349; 341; 362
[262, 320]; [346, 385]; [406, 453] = 3.6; 344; 323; 365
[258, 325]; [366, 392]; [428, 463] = 2.6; 346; 314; 351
